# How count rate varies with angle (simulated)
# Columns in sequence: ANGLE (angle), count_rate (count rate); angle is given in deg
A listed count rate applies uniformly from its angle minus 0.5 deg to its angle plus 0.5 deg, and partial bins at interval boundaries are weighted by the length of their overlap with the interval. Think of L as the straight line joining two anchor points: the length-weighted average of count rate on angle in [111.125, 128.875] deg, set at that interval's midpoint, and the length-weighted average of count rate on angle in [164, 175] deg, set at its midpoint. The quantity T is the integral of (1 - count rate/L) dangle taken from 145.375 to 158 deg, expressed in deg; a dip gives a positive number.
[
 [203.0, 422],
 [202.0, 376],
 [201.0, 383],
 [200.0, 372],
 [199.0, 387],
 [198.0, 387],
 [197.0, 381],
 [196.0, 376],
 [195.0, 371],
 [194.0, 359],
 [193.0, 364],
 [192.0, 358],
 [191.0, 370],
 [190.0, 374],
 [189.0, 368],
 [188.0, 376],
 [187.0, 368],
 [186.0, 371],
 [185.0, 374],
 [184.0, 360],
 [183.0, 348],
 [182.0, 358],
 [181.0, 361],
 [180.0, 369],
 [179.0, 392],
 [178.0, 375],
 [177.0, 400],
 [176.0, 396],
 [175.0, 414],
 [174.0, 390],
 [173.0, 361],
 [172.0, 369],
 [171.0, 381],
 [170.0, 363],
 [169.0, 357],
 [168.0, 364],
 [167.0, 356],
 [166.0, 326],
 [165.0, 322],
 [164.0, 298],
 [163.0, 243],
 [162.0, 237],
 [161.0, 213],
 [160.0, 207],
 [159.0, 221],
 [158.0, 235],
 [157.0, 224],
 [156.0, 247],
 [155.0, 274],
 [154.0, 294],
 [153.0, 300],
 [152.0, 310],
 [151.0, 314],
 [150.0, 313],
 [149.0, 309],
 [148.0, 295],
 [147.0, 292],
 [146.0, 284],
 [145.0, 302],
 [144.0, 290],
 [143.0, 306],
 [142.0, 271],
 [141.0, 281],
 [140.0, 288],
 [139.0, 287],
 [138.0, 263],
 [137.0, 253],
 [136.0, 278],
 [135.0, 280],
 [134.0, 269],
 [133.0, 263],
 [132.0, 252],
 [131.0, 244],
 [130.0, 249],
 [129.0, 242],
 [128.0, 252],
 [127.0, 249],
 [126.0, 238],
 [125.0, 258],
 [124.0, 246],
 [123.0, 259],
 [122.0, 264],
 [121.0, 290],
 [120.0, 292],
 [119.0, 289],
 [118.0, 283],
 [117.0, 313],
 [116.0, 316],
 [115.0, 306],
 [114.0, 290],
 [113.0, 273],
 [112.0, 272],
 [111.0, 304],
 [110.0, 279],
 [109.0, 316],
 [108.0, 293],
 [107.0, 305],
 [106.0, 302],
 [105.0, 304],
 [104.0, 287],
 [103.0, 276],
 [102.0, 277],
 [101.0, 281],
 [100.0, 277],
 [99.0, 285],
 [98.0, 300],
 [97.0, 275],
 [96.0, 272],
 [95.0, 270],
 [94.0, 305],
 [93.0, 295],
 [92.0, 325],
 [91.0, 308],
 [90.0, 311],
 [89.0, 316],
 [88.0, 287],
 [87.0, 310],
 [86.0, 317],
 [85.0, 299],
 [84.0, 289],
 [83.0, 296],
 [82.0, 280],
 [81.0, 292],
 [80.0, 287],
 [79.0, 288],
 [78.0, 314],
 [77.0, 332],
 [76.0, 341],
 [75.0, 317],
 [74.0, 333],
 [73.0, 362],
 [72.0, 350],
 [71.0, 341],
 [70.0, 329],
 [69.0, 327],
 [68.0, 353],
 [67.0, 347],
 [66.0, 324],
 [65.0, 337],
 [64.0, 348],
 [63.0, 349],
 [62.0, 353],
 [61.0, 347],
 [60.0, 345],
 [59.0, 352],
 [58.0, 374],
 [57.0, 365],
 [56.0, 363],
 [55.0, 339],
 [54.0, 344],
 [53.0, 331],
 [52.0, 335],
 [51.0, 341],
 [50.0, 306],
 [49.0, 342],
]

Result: 1.6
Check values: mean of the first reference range 276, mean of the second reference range 359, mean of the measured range 286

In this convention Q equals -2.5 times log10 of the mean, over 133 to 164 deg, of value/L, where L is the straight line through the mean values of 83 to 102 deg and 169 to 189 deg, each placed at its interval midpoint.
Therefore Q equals 0.26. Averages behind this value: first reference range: 295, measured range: 273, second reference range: 374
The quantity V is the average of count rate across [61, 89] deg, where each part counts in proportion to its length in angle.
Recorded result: 323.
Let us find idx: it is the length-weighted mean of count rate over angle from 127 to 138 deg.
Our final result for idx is 258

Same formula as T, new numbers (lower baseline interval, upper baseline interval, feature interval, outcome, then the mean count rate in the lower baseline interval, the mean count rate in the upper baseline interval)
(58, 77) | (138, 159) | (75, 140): 5.79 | 343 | 284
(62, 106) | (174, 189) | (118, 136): 4.09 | 310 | 376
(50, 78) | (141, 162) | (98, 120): 1.09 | 342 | 274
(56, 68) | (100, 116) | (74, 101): 1.50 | 350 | 291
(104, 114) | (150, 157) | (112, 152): 1.61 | 294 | 287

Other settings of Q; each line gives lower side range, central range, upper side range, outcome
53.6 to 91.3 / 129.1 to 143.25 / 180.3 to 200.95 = 0.288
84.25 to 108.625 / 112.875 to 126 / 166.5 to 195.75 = 0.123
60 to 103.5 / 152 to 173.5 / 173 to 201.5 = 0.218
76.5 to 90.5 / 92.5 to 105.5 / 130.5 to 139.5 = 0.021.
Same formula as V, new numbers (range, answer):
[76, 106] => 296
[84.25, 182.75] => 297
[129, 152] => 281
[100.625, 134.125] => 278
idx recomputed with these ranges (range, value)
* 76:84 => 300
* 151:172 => 291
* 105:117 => 297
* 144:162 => 272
